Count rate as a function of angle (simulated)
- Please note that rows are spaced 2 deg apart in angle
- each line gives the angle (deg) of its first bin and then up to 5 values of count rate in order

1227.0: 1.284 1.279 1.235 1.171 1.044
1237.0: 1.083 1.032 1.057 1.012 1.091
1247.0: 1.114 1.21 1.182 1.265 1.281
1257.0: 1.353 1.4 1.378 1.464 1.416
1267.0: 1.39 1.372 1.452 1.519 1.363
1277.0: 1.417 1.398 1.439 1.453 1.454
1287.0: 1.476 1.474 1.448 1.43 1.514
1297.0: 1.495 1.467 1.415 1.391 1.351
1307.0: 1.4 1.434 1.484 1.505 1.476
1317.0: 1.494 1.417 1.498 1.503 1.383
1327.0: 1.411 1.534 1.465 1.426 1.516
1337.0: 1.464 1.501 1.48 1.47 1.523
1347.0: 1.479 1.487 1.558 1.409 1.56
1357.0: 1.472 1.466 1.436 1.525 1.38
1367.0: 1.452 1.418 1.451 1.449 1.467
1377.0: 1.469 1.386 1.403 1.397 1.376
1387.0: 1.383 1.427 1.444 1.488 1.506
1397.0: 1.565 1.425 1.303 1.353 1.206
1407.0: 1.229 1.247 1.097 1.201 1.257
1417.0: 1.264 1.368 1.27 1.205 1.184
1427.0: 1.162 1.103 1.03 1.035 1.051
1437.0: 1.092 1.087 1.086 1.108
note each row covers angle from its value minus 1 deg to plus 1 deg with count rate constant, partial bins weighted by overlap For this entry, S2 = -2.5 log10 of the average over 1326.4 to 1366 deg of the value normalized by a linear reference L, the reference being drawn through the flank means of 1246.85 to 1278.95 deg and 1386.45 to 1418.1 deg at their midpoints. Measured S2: -0.10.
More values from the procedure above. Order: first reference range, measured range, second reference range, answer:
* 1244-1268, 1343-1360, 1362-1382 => -0.06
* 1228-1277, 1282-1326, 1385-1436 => -0.15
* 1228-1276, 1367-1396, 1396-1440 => -0.17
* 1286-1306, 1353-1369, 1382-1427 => -0.07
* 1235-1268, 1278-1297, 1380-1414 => -0.16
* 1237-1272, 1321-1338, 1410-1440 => -0.20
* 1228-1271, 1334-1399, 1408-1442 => -0.23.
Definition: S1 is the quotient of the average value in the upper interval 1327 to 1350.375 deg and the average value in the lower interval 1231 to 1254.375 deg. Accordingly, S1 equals 1.32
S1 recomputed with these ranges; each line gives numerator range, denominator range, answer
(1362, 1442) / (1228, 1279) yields 1.03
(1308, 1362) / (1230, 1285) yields 1.15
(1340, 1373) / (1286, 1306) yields 1.02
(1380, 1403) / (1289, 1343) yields 0.98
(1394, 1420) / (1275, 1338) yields 0.90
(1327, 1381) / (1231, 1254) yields 1.31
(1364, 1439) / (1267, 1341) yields 0.90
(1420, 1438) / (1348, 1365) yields 0.76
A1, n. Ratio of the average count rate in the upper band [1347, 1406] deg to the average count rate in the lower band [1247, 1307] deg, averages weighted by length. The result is 1.03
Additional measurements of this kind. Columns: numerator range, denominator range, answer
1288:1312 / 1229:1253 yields 1.28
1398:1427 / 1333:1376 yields 0.85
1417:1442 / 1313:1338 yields 0.78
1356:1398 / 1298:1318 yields 1.00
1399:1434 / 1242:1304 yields 0.88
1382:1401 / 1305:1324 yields 0.98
